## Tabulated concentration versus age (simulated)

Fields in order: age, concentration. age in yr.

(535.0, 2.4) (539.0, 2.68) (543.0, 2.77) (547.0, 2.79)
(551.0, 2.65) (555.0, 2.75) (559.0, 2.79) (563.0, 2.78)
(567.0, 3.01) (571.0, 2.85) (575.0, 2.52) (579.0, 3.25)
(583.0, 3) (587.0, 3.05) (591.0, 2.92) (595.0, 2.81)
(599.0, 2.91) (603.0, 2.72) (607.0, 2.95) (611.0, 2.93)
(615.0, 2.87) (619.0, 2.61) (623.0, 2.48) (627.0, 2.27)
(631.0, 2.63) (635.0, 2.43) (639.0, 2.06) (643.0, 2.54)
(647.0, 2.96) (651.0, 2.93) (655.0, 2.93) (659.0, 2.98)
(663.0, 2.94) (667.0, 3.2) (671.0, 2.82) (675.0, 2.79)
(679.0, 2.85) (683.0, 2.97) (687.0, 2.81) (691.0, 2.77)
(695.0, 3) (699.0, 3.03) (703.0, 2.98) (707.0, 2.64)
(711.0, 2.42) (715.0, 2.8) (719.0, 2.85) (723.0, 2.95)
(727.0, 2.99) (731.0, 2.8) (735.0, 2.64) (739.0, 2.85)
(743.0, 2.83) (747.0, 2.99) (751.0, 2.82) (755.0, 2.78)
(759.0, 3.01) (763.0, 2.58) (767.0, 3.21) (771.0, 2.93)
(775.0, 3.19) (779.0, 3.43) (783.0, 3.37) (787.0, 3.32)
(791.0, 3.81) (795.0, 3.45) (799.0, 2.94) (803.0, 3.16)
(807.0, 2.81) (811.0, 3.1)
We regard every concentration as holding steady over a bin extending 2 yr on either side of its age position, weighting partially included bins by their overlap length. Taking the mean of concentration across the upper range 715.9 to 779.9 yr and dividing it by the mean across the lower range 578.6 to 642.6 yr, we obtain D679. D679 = 1.07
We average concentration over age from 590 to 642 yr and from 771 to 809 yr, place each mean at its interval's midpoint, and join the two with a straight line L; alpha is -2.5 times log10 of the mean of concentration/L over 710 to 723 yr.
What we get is 0.10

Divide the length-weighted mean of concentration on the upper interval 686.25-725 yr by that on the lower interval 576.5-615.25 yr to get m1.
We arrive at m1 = 0.96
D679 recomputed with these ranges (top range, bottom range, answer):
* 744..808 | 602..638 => 1.18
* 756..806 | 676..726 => 1.12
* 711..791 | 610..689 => 1.08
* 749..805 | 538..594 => 1.10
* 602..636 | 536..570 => 0.96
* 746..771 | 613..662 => 1.09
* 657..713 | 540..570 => 1.03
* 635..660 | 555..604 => 0.94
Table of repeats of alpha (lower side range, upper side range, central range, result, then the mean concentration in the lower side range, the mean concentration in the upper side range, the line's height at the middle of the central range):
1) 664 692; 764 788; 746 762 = 0.10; 2.89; 3.21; 3.14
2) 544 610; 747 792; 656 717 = 0.05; 2.86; 3.11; 3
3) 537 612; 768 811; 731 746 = 0.13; 2.85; 3.23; 3.14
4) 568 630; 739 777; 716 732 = 0.00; 2.81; 2.92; 2.9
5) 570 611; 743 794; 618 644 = 0.21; 2.9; 3.12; 2.95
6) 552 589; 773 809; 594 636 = 0.10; 2.88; 3.28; 2.96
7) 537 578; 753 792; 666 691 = 0.04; 2.77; 3.15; 2.98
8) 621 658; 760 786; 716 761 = 0.04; 2.59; 3.12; 2.98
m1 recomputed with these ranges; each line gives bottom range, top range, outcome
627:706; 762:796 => 1.16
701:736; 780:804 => 1.20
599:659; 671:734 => 1.06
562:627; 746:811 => 1.10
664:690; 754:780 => 1.04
